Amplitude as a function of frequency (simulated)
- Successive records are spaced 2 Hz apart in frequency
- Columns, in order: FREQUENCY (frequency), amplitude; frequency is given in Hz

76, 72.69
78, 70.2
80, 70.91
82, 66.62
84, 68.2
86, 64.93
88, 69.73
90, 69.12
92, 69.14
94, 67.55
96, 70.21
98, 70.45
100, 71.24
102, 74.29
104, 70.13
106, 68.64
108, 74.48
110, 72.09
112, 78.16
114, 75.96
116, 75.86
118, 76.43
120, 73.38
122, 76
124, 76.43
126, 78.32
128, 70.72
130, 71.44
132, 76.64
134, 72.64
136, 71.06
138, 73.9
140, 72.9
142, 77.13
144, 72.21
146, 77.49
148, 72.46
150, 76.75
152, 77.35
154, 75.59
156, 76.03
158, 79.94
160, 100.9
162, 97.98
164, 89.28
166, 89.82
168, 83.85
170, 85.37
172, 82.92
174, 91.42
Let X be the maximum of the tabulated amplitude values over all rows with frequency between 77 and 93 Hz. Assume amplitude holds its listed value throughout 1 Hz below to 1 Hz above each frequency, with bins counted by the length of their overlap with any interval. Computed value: 70.91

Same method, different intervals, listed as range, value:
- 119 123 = 76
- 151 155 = 77.35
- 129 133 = 76.64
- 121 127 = 78.32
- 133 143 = 77.13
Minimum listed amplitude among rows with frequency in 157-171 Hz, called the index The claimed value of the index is 79.94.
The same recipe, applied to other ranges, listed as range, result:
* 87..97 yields 67.55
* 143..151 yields 72.21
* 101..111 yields 68.64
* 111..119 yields 75.86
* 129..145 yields 71.06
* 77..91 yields 64.93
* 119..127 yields 73.38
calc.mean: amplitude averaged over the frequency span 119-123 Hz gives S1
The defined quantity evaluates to 74.7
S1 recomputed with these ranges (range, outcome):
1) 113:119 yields 76.1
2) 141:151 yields 75.2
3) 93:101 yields 69.9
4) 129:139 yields 73.1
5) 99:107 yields 71.1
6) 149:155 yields 76.6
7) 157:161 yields 90.4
